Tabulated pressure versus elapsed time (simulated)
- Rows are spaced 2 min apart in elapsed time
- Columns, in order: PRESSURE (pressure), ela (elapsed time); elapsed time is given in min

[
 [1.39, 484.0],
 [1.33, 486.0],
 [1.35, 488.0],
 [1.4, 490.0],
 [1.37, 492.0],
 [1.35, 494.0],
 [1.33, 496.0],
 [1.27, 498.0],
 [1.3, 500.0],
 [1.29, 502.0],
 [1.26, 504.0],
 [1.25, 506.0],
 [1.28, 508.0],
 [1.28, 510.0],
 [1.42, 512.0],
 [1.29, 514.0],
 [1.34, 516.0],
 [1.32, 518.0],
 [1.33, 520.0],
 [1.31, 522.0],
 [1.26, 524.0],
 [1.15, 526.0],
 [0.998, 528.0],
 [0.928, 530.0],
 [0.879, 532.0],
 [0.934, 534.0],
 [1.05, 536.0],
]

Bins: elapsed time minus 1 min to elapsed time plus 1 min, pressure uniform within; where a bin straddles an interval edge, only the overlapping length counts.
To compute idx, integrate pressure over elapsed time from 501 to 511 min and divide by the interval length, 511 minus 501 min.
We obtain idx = 1.27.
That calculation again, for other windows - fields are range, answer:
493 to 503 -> 1.31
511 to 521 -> 1.34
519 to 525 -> 1.3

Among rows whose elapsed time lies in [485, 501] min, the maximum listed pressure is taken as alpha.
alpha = 1.4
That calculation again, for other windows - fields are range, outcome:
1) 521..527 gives 1.31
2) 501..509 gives 1.29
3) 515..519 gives 1.34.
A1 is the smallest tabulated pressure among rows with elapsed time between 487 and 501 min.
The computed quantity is 1.27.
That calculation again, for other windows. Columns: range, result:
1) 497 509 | 1.25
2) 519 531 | 0.928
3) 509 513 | 1.28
